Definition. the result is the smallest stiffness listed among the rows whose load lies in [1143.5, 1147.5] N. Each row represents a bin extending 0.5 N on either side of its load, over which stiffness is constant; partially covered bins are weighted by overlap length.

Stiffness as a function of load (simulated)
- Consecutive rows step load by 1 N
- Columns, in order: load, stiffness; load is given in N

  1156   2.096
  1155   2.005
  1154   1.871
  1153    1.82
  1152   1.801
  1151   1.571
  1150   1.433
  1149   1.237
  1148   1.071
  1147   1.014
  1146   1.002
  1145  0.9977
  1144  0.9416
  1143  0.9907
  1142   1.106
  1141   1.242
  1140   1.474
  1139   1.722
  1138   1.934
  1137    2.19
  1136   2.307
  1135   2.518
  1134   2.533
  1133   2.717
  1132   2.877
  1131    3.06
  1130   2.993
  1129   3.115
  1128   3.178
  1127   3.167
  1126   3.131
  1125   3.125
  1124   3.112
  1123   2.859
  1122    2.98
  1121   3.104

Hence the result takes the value 0.9416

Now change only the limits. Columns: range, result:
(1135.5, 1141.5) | 1.242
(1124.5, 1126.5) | 3.125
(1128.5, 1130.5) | 2.993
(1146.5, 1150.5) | 1.014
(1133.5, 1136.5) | 2.307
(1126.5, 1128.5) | 3.167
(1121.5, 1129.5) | 2.859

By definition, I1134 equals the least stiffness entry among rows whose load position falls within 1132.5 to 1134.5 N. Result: 2.533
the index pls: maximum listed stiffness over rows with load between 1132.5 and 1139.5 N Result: 2.717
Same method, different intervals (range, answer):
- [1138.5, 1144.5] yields 1.722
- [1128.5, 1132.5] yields 3.115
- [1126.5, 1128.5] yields 3.178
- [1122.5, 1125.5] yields 3.125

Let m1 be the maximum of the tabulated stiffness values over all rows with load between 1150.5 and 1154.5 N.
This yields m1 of 1.871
